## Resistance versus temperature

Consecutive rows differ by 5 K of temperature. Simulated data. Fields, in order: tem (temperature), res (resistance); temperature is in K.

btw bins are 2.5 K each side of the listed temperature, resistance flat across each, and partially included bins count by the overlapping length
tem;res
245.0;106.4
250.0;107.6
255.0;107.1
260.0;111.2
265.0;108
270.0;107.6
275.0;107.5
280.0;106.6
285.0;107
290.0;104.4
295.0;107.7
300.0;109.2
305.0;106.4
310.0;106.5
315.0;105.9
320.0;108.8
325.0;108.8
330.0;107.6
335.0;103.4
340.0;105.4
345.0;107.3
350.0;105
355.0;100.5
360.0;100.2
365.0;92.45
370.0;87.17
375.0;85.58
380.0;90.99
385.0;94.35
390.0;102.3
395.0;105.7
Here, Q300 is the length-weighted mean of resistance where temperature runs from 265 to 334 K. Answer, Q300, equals 107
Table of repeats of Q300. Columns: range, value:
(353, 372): 95.1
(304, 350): 107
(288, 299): 107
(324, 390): 99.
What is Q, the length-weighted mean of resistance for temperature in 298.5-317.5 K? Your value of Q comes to 107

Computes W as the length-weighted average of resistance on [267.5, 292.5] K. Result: 107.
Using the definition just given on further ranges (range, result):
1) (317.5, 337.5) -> 107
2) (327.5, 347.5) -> 106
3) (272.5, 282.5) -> 107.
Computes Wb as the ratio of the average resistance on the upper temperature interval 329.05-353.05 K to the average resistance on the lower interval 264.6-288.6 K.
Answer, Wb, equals 1.0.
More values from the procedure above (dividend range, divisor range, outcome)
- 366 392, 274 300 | 0.86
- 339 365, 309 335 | 0.96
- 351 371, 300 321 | 0.90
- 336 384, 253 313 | 0.91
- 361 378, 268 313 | 0.84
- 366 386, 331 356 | 0.85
